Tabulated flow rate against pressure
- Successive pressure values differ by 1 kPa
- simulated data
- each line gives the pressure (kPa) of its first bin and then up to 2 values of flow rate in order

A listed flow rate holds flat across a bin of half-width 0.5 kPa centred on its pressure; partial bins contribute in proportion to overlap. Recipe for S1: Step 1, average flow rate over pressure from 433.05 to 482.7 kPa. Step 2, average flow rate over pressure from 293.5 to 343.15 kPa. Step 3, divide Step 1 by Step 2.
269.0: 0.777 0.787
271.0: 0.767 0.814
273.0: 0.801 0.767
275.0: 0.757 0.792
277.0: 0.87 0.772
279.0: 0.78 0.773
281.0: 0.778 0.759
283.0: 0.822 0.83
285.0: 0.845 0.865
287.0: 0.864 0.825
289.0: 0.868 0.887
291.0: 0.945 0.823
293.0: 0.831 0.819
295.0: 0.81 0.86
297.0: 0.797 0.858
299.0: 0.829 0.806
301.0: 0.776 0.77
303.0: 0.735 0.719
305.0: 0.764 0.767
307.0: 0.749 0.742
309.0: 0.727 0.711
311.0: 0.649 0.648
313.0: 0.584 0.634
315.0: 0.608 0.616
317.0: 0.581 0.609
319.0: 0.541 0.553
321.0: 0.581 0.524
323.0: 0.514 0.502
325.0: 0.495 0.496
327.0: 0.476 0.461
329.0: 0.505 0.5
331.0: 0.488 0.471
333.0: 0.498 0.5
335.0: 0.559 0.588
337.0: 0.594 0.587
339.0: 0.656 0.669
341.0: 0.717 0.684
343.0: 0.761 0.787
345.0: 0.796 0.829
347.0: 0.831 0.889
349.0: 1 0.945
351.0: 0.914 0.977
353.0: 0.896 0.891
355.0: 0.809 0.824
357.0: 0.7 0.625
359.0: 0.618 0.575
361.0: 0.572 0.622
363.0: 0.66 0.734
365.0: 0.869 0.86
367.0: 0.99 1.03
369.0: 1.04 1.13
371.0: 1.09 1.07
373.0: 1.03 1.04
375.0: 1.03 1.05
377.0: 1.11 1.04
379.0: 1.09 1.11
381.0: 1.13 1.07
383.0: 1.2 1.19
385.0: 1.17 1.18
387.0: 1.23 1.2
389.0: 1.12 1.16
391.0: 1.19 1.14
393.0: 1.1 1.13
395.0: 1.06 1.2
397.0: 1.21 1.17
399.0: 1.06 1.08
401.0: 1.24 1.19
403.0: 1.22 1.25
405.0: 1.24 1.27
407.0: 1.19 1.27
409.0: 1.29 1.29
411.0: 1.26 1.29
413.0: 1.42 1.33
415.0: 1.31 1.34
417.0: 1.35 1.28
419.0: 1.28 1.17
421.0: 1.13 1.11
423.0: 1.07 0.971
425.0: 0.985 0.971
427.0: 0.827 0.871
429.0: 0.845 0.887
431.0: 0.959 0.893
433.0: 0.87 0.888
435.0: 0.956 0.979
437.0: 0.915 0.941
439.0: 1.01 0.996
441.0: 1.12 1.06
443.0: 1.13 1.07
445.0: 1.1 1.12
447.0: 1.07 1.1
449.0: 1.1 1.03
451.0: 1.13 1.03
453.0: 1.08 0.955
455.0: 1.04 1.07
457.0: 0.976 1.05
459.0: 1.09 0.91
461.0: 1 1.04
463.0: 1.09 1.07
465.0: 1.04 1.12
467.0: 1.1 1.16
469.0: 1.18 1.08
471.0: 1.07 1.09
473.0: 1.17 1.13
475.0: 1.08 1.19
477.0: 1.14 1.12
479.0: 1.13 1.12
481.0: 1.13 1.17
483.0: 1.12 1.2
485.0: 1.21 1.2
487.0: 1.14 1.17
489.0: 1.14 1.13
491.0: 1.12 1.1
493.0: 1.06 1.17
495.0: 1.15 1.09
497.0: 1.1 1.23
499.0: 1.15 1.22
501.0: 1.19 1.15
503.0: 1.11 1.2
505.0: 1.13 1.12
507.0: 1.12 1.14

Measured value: 1.7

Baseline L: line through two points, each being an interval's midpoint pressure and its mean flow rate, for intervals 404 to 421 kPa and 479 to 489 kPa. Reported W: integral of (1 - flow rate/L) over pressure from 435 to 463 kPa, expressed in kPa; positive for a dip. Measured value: 4.1 kPa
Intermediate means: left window 1.28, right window 1.16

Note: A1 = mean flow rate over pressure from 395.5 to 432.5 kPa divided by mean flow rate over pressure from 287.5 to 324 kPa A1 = 1.6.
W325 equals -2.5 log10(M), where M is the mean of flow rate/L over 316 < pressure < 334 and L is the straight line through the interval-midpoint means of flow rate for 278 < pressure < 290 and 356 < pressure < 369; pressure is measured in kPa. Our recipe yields 0.45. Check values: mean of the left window 0.82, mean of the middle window 0.52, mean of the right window 0.753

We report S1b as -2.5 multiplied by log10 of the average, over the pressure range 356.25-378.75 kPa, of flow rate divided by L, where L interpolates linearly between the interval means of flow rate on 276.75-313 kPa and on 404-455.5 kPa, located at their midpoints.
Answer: 0.084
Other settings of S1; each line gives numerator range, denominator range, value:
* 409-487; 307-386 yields 1.42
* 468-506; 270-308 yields 1.42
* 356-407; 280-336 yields 1.52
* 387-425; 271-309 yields 1.49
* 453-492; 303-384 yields 1.45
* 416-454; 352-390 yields 1.08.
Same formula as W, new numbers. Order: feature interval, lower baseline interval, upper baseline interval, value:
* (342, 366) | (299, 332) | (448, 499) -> -1.7 kPa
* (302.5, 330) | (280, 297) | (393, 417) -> 9.4 kPa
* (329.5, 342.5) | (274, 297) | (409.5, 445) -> 4.8 kPa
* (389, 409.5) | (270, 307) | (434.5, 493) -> -4.1 kPa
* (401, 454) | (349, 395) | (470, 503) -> -2.4 kPa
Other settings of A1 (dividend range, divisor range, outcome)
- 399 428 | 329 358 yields 1.65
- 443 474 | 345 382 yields 1.18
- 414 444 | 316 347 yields 1.77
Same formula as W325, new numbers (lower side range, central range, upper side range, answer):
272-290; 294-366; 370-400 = 0.36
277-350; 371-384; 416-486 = -0.24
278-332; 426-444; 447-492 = 0.07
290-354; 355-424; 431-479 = -0.23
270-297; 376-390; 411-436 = -0.13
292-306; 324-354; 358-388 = 0.31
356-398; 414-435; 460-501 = 0.01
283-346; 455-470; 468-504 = 0.02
